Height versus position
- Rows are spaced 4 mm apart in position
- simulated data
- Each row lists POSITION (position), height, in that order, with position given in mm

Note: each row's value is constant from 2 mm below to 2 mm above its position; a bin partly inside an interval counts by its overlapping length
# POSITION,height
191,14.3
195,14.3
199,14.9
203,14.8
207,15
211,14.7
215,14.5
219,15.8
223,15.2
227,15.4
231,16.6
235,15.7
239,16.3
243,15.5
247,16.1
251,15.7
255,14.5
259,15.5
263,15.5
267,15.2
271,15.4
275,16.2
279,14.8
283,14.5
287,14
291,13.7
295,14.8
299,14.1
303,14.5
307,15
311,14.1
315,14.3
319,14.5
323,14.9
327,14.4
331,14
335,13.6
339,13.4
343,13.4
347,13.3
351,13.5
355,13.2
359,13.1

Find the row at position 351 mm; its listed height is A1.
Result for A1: 13.5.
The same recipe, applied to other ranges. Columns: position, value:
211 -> 14.7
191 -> 14.3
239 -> 16.3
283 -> 14.5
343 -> 13.4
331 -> 14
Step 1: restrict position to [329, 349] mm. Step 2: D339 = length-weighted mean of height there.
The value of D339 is 13.5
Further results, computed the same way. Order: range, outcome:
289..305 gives 14.3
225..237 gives 15.9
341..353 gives 13.4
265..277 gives 15.6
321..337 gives 14.2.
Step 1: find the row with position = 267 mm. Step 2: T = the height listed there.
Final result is 15.2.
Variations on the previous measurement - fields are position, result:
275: 16.2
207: 15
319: 14.5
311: 14.1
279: 14.8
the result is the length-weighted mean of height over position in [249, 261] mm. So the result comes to 15.2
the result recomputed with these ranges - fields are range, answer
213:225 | 15.2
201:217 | 14.8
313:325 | 14.6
